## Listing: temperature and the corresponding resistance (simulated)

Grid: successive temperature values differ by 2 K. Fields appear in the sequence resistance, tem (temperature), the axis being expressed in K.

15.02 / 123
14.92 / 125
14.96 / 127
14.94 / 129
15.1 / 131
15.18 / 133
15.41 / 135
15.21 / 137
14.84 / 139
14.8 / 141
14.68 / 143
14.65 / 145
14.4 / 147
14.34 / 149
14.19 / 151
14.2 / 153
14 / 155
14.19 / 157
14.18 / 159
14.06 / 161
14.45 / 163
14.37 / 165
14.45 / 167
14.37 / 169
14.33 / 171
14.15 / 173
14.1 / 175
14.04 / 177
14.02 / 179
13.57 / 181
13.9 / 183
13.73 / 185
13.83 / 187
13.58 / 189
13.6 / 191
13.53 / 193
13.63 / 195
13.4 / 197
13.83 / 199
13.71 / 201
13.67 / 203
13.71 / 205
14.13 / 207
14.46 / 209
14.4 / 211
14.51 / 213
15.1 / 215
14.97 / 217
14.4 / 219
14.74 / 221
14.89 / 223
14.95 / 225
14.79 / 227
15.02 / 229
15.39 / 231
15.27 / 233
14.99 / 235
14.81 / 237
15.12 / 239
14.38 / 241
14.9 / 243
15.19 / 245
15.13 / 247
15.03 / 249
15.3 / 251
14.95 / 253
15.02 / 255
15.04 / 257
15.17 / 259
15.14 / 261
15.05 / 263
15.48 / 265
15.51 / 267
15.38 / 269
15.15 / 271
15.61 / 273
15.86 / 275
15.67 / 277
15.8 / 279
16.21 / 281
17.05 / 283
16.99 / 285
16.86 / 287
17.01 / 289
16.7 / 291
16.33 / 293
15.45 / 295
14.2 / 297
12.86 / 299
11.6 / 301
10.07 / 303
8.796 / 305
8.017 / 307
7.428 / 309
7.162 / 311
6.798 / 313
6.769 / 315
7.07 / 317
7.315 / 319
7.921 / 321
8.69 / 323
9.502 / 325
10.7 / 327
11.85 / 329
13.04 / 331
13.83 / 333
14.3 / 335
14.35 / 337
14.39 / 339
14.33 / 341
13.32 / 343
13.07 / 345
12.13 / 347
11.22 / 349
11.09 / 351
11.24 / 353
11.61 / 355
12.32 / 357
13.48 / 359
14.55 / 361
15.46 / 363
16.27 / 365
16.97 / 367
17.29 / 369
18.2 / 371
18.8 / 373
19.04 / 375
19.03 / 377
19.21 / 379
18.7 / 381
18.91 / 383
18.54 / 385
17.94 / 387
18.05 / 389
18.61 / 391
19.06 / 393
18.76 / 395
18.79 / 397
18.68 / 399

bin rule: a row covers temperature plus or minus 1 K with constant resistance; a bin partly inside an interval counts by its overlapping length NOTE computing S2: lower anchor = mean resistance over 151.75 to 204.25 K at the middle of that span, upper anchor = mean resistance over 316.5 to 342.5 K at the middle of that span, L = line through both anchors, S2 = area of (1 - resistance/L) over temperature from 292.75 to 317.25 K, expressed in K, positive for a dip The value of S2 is 3.7 K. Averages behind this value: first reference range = 14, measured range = 10.1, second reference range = 11.5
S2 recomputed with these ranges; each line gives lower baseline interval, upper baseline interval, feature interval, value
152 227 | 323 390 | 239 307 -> -1.91 K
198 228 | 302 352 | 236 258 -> -2.88 K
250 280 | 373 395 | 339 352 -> 3.65 K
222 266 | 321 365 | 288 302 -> -1.11 K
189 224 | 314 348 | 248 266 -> -2.95 K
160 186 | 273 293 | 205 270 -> 2.20 K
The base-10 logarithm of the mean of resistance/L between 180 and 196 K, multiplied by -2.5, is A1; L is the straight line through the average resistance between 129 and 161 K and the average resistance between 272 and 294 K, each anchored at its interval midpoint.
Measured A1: 0.11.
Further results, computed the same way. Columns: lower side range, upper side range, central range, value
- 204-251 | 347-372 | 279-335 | 0.211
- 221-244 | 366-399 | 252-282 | 0.025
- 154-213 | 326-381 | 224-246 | -0.061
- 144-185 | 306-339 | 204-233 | -0.160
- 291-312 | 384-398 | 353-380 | 0.036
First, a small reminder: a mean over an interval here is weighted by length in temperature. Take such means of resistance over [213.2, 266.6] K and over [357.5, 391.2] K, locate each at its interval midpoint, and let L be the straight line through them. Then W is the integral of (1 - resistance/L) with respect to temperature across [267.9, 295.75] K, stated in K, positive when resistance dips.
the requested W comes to -0.7 K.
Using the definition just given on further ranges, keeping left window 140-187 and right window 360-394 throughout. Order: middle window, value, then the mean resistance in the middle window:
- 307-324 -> 9.5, 7.43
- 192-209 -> 1.3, 13.7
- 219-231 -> 0.3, 14.9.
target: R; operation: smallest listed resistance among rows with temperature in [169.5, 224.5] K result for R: 13.4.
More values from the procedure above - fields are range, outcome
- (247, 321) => 6.769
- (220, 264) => 14.38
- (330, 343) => 13.04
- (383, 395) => 17.94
